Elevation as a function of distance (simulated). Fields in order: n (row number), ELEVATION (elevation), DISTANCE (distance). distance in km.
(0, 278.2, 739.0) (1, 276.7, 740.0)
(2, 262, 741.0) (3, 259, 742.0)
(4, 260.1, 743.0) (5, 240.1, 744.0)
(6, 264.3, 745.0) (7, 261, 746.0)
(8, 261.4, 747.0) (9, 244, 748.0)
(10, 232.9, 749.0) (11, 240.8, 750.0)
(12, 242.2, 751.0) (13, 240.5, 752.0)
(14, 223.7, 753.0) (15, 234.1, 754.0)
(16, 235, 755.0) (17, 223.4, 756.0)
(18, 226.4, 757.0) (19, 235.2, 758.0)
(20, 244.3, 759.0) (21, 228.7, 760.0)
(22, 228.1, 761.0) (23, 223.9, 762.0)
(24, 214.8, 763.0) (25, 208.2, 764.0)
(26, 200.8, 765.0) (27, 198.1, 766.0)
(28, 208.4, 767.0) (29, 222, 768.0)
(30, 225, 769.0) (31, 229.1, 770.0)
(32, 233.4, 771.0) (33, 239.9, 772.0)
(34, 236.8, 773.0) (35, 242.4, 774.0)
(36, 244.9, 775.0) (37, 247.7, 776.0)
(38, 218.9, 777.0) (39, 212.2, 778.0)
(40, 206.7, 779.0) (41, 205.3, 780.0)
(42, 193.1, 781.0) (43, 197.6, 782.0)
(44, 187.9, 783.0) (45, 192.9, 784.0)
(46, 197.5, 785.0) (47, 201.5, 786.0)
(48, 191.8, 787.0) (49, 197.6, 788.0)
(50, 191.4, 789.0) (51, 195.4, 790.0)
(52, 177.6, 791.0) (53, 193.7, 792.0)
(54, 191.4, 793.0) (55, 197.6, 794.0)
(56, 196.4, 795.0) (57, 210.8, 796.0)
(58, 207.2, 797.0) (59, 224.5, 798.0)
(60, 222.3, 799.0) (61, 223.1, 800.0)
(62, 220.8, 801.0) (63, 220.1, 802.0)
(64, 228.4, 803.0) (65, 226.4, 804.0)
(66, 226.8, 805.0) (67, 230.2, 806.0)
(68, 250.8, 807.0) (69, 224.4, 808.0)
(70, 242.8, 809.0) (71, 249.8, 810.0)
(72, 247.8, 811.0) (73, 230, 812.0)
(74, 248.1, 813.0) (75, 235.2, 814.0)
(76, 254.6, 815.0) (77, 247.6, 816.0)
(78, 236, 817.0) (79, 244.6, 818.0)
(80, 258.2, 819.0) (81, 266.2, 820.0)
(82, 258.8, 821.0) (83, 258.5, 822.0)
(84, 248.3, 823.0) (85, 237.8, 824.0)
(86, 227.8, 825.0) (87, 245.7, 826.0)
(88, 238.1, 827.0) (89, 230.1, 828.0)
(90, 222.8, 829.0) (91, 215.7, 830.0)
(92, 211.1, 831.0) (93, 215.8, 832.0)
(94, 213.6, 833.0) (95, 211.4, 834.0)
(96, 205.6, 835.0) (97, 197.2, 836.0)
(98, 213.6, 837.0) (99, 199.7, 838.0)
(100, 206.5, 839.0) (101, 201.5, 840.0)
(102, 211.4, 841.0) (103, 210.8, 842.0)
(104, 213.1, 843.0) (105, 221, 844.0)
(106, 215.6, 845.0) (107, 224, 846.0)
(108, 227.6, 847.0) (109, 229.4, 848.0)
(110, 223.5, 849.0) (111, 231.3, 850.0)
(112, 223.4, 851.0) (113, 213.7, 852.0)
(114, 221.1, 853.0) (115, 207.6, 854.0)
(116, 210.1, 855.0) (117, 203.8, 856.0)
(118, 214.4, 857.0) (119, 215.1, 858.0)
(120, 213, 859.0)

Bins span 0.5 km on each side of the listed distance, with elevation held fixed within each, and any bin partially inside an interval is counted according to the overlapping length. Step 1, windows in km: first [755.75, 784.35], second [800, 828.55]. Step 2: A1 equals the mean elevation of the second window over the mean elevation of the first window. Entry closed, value 1.09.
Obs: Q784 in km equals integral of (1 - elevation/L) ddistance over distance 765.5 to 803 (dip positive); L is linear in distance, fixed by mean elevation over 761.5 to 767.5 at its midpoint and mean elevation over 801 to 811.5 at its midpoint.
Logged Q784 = 1.6 km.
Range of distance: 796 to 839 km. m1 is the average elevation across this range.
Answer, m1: 231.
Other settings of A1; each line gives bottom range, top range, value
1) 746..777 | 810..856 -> 0.98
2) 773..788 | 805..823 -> 1.17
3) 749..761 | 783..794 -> 0.83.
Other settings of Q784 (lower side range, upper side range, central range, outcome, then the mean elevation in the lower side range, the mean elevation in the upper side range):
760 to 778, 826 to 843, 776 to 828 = -0.9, 225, 214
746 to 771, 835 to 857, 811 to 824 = -1.7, 229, 214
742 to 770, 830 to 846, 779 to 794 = 2.0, 233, 210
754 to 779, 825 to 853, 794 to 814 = -0.5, 226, 218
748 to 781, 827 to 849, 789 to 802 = 1.0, 226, 215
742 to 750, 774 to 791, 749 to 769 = 0.8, 252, 205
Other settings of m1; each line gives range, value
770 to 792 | 210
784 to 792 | 193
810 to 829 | 245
